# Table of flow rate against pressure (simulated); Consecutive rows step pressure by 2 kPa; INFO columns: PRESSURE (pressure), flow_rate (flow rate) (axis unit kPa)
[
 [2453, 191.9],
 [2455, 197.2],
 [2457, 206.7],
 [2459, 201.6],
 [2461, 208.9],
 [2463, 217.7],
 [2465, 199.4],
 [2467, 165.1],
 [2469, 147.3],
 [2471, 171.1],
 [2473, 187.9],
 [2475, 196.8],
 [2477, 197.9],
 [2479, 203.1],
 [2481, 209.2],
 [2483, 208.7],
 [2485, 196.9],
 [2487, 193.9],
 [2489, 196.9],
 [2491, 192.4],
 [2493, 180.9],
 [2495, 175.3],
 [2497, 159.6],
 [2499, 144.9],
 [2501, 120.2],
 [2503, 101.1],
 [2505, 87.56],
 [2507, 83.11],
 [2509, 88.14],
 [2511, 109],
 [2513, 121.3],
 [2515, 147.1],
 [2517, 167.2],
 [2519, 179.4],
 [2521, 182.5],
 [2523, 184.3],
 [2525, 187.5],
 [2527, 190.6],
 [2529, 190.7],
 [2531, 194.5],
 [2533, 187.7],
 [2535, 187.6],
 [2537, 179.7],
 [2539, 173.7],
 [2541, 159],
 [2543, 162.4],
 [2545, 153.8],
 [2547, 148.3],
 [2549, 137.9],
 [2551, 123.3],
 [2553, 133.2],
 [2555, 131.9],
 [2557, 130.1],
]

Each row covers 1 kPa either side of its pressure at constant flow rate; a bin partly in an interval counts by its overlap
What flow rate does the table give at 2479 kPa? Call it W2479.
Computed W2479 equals 203.1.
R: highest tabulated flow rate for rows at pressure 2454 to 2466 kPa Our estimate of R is 217.7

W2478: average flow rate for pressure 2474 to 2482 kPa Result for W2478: 202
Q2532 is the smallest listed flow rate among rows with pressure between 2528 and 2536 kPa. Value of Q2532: 187.6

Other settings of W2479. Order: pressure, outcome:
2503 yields 101.1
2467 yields 165.1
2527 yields 190.6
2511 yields 109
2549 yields 137.9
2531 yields 194.5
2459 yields 201.6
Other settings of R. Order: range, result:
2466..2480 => 203.1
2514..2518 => 167.2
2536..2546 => 179.7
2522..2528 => 190.6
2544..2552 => 153.8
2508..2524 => 184.3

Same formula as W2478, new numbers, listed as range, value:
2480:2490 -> 201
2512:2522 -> 160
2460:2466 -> 209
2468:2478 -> 180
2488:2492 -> 195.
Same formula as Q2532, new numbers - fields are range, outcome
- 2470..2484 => 171.1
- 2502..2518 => 83.11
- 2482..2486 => 196.9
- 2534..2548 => 148.3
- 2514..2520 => 147.1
